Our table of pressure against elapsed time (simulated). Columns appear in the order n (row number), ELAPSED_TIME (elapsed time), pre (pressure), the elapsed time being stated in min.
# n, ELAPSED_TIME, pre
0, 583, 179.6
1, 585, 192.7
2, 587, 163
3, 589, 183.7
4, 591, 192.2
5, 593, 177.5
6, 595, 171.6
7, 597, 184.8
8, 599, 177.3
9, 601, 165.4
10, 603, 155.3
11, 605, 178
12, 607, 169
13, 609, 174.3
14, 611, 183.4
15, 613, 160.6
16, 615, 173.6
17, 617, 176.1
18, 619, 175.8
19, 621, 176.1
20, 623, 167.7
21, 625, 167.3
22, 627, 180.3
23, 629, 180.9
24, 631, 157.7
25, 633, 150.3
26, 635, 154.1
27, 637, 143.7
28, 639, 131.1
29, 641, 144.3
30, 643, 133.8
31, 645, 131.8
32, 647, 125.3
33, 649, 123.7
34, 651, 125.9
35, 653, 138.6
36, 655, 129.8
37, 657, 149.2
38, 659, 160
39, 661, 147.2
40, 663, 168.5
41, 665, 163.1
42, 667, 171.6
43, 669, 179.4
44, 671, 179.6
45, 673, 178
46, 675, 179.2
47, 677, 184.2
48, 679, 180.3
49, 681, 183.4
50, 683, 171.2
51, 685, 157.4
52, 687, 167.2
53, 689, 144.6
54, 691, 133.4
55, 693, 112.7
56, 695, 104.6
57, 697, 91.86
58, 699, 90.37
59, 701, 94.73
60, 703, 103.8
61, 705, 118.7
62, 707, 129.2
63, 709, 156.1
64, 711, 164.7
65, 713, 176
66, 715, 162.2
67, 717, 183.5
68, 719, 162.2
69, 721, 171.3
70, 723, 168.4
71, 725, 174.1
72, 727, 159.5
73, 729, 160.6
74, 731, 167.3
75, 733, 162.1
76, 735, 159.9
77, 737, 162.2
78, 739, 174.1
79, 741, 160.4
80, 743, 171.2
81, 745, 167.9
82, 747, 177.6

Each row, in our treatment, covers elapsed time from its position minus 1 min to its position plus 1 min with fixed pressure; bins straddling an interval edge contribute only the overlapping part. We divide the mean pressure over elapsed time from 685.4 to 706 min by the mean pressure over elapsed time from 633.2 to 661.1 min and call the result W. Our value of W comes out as 0.85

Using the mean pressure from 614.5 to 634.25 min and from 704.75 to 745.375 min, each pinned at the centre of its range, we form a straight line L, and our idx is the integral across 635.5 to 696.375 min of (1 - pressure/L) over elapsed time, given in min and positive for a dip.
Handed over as 5.9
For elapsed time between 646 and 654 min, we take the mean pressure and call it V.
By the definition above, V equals 128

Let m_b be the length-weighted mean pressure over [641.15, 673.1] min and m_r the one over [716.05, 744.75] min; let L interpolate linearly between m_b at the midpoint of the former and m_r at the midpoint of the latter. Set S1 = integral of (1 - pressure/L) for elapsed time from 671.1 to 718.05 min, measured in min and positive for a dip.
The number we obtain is 3.3 min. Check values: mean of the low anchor 149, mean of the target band 147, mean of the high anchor 167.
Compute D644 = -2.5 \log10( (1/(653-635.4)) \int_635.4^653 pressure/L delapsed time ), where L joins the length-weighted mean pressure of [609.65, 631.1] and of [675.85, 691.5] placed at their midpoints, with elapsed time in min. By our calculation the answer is 0.27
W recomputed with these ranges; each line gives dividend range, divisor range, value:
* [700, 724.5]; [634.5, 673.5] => 1.01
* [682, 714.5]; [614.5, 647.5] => 0.84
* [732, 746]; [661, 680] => 0.95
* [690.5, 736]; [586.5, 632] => 0.83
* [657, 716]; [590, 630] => 0.86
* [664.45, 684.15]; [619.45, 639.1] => 1.09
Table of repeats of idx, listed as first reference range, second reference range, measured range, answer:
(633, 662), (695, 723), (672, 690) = -4.3 min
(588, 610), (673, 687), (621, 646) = 3.0 min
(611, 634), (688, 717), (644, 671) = 0.6 min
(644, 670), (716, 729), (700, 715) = 2.5 min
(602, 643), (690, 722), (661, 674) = -2.0 min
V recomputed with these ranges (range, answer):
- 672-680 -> 180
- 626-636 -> 165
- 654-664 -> 151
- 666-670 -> 176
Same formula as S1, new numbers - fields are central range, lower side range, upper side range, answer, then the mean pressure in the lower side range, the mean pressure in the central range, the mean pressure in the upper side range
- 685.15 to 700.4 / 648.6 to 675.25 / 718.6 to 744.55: 3.66 min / 157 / 122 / 166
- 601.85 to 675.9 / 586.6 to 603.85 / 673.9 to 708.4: -0.41 min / 175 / 159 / 138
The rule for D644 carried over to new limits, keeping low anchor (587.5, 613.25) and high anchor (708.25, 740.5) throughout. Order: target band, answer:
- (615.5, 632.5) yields 0.008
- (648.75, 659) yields 0.245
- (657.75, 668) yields 0.059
